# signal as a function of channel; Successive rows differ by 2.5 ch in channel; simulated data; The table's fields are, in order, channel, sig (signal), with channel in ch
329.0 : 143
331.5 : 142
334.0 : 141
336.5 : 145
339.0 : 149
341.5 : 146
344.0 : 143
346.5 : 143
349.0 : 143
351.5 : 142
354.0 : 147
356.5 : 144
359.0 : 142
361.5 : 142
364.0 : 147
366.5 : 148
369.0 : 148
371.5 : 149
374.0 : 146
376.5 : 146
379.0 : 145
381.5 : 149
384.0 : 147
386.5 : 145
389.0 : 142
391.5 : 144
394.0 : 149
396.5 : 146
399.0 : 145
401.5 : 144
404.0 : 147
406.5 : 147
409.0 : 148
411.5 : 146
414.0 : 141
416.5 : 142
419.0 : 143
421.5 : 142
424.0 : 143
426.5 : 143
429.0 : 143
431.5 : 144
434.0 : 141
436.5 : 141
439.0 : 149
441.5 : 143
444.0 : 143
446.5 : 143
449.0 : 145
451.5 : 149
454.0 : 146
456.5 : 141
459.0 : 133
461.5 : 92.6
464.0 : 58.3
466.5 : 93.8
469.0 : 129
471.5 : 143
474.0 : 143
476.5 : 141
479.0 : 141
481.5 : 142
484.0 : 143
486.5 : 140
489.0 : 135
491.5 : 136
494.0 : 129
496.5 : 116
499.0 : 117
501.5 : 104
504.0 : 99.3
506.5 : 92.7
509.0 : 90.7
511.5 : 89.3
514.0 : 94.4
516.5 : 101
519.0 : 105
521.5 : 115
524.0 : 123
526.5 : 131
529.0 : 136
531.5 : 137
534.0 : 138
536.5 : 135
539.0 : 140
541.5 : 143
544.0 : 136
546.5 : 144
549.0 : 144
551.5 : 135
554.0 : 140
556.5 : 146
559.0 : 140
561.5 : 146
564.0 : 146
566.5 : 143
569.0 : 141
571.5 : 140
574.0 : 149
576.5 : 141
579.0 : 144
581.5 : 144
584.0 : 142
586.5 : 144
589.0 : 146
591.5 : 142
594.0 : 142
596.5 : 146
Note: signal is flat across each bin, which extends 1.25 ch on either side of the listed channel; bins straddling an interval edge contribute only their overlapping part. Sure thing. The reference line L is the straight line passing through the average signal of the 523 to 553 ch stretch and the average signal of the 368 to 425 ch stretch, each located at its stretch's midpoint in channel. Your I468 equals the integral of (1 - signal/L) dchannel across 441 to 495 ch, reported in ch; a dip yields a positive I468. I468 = 3.4 ch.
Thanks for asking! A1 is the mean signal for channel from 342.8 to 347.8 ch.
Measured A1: 143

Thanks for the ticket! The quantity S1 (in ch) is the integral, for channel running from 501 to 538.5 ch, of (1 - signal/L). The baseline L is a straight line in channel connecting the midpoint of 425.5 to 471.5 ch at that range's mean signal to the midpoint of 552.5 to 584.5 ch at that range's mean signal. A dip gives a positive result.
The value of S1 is 6.9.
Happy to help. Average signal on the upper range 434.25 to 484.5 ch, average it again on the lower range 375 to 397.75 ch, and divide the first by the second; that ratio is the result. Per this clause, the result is 0.91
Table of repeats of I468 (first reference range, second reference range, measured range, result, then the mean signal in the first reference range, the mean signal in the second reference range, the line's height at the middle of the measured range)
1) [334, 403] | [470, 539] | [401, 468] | -0.9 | 145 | 123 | 135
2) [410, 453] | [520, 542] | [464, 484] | 1.4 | 144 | 132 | 139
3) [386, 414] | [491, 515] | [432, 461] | -3.2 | 146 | 106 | 128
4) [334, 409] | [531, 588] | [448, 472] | 3.6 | 145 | 142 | 144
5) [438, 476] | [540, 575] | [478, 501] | 0.3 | 130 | 142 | 134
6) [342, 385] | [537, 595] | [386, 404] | 0.0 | 145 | 142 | 145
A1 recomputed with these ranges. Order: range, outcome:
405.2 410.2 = 147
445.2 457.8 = 145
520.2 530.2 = 126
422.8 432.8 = 143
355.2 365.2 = 144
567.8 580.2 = 143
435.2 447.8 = 144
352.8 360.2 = 144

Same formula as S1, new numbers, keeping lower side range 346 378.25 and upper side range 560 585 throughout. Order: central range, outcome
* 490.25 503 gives 2.1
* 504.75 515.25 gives 3.8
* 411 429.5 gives 0.3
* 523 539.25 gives 1.1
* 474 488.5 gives 0.3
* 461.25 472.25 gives 3.2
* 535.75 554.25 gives 0.5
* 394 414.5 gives -0.1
